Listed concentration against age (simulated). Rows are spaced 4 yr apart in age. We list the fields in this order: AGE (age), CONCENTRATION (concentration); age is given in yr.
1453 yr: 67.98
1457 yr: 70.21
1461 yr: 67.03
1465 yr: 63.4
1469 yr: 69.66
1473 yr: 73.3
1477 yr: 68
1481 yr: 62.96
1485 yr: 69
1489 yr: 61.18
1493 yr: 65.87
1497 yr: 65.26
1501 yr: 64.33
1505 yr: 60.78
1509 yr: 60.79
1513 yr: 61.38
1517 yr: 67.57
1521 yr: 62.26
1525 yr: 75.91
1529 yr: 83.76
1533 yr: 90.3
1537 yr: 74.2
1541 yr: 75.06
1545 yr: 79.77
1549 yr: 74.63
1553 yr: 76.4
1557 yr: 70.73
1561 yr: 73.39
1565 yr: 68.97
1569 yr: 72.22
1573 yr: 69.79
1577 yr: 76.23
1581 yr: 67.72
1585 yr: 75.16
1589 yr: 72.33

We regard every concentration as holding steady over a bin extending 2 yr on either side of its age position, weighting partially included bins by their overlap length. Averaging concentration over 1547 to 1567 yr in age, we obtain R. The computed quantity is 72.8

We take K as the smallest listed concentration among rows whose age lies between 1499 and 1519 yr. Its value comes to 60.78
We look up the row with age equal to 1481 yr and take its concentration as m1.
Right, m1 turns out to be 62.96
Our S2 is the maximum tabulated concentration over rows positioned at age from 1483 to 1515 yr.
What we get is 69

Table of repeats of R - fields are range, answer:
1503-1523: 62.6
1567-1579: 72.7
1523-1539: 81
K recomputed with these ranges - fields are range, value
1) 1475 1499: 61.18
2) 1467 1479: 68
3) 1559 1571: 68.97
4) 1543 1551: 74.63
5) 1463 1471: 63.4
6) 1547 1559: 70.73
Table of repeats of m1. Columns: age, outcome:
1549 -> 74.63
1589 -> 72.33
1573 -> 69.79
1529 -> 83.76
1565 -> 68.97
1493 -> 65.87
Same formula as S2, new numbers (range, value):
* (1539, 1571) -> 79.77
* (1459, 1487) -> 73.3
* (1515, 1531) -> 83.76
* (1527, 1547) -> 90.3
